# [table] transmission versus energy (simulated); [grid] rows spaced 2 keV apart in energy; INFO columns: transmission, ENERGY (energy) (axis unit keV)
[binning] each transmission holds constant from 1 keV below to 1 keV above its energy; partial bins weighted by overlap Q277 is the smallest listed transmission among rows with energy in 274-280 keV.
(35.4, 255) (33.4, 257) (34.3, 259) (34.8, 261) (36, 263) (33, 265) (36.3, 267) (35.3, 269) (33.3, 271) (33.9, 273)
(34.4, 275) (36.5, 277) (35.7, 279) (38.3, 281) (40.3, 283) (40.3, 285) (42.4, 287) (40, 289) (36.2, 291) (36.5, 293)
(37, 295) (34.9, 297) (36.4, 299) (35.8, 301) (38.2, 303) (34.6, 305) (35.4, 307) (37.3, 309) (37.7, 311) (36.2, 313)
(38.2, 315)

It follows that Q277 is 34.4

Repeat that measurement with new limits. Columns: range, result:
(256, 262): 33.4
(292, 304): 34.9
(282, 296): 36.2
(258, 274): 33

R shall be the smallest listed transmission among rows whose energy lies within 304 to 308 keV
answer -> 34.6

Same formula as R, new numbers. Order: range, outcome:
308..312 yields 37.3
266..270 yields 35.3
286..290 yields 40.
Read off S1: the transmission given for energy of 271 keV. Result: 33.3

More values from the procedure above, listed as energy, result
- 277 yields 36.5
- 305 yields 34.6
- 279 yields 35.7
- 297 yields 34.9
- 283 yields 40.3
